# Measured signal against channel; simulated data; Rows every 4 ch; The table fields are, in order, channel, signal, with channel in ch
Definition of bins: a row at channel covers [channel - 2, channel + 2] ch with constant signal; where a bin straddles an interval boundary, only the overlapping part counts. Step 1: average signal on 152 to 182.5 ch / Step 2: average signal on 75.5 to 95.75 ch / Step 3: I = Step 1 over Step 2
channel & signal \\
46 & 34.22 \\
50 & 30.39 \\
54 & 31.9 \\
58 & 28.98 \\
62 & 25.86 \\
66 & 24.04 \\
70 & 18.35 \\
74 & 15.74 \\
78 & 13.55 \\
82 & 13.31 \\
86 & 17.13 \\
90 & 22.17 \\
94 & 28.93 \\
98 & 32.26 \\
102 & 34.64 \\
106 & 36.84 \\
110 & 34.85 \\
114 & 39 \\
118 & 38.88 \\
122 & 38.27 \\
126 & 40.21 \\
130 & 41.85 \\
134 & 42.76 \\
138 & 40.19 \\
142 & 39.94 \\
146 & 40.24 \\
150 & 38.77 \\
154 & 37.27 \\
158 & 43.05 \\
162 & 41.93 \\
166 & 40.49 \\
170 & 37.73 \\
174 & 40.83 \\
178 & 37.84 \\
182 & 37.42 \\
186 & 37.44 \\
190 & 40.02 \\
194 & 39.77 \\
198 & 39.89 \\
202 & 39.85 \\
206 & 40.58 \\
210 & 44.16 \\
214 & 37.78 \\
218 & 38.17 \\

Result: 2.11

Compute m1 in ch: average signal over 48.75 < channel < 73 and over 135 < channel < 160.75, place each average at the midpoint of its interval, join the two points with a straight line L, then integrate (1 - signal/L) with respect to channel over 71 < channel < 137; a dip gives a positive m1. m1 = 6.1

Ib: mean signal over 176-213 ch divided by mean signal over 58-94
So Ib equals 2.0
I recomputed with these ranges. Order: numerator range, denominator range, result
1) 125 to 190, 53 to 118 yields 1.51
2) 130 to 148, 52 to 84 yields 1.91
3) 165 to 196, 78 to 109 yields 1.50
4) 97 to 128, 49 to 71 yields 1.38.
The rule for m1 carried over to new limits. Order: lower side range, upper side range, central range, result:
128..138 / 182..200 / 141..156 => 0.8 ch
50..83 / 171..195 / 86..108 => -2.5 ch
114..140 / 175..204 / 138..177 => -0.4 ch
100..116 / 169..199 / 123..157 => -2.5 ch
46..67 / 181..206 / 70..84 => 7.2 ch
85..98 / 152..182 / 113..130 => -4.9 ch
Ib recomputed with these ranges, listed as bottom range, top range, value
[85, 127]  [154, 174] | 1.22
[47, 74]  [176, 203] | 1.49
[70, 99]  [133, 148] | 2.04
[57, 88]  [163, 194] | 2.02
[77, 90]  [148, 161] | 2.51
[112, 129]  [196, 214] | 1.04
